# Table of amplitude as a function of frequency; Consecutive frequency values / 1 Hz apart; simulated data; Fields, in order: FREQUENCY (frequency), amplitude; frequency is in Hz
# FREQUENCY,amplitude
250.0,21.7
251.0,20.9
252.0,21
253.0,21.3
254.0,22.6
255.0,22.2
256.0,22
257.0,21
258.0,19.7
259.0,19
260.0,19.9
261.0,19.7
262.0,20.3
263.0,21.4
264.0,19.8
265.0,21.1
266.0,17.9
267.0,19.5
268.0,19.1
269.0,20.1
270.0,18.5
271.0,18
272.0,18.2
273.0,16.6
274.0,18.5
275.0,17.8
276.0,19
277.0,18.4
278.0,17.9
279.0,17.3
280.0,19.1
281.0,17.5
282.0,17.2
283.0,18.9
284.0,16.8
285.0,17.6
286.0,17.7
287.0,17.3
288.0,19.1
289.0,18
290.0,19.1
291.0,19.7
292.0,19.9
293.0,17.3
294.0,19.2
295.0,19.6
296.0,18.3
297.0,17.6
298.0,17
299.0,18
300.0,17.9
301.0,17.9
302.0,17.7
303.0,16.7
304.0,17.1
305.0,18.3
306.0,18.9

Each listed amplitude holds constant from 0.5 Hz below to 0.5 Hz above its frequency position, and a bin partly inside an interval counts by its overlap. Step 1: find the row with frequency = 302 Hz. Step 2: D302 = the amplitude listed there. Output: 17.7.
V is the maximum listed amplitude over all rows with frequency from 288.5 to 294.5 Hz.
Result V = 19.9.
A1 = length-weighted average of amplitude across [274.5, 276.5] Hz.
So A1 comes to 18.4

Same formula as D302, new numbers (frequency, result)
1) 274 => 18.5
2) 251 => 20.9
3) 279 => 17.3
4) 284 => 16.8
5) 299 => 18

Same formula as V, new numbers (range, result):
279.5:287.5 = 19.1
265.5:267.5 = 19.5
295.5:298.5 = 18.3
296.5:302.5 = 18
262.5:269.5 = 21.4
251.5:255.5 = 22.6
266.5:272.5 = 20.1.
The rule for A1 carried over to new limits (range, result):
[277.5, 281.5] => 18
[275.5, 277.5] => 18.7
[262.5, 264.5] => 20.6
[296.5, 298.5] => 17.3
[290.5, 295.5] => 19.1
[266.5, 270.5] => 19.3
